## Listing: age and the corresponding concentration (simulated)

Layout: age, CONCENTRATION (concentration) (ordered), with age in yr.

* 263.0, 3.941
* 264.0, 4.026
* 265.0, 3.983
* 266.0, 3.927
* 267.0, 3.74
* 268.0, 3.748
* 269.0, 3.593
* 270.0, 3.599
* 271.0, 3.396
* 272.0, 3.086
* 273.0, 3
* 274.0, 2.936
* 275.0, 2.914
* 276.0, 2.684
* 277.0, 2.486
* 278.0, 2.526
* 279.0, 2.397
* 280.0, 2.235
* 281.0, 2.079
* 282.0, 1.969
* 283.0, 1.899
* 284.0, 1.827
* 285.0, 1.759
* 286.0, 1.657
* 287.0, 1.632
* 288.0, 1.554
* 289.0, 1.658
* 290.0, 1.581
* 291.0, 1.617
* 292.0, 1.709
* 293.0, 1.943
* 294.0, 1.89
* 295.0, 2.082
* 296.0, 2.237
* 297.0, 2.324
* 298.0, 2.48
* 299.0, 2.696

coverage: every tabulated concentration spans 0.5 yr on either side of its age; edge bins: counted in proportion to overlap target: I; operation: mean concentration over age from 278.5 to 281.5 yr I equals 2.24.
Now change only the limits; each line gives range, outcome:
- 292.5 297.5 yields 2.1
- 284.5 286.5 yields 1.71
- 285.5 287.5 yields 1.64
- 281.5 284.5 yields 1.9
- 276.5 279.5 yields 2.47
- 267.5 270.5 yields 3.65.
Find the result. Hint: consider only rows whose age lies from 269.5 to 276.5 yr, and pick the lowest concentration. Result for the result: 2.684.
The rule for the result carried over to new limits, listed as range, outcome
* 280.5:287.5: 1.632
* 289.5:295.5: 1.581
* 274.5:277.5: 2.486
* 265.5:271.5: 3.396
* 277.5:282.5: 1.969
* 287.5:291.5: 1.554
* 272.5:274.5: 2.936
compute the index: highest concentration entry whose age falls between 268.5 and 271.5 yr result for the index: 3.599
